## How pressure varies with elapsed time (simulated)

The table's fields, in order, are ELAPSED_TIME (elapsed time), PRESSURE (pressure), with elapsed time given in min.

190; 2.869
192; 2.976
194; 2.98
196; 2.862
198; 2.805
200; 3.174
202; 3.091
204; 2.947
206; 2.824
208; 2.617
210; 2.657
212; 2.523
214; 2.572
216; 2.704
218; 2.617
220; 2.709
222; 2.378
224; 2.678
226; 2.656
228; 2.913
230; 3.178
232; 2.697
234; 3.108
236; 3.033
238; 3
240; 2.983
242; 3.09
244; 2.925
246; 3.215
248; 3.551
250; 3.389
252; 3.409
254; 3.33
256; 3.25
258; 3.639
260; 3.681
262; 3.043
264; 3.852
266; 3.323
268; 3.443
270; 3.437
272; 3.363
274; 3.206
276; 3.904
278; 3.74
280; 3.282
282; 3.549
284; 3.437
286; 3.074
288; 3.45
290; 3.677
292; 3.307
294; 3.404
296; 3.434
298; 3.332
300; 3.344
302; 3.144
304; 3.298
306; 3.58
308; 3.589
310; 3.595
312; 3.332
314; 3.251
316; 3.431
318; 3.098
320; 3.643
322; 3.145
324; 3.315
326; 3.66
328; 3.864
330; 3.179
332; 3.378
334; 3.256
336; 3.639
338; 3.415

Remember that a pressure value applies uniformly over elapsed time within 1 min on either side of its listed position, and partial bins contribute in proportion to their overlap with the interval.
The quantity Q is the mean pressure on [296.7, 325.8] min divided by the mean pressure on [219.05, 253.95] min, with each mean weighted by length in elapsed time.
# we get 1.1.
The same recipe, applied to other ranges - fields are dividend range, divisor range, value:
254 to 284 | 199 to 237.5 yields 1.24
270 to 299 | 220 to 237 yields 1.22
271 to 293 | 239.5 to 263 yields 1.05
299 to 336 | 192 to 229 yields 1.23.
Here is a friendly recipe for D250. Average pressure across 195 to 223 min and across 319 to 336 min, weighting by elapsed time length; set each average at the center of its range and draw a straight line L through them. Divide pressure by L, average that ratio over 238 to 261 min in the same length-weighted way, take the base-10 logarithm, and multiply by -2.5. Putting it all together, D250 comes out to -0.11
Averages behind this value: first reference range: 2.75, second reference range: 3.44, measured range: 3.3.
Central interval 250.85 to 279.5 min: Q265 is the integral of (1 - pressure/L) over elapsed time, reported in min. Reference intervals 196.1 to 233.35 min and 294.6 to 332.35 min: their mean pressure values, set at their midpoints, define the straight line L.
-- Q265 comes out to -3.49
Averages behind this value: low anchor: 2.77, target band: 3.47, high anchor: 3.4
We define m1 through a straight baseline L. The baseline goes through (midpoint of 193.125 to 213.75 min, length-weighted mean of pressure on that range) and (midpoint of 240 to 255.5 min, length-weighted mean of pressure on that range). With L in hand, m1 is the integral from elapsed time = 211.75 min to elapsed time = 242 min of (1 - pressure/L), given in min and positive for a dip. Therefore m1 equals 2.57 min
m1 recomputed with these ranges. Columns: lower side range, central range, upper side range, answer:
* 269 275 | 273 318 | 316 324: -1.3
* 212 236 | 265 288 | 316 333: -2.5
